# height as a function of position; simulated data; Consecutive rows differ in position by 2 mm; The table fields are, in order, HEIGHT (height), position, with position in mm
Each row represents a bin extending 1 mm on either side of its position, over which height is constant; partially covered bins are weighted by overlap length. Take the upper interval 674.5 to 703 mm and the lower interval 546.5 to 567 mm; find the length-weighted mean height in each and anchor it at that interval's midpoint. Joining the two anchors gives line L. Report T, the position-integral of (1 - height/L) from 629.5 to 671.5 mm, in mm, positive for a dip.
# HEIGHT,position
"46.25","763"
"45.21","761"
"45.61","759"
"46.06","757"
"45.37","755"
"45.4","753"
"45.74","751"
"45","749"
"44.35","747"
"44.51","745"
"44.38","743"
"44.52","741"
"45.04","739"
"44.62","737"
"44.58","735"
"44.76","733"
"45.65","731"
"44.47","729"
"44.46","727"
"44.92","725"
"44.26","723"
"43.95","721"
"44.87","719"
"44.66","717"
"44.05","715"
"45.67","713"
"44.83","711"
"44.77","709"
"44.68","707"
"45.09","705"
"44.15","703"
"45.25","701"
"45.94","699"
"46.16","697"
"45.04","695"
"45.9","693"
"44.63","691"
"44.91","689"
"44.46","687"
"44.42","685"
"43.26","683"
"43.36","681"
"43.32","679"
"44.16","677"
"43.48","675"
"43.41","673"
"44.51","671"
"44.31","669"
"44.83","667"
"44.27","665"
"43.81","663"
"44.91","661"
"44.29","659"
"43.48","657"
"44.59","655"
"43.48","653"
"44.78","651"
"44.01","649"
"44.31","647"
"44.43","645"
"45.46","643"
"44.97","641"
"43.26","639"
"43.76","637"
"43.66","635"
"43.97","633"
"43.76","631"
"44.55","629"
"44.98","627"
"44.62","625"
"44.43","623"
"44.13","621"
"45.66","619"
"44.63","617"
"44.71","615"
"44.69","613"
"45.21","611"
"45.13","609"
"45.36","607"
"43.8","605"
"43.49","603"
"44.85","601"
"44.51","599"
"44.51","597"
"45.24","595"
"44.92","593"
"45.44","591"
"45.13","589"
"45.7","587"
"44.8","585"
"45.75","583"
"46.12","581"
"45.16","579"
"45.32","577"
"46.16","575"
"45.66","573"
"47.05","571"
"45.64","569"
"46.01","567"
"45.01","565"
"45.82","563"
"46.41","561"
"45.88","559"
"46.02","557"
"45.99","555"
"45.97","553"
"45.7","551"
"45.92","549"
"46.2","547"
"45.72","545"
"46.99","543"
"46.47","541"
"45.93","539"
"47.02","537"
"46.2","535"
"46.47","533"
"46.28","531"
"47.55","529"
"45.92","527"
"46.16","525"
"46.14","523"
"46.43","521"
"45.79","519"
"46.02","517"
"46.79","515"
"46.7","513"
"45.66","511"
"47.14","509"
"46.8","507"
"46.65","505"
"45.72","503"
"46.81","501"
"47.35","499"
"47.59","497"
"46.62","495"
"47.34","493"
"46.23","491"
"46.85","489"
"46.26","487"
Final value 0.7 mm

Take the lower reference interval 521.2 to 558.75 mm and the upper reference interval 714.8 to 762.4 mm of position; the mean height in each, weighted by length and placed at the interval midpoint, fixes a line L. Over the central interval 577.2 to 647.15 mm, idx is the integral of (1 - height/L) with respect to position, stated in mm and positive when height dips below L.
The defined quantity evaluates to 1.57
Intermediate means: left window 46.3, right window 44.9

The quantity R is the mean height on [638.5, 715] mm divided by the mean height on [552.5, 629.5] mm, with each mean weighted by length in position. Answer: 1.0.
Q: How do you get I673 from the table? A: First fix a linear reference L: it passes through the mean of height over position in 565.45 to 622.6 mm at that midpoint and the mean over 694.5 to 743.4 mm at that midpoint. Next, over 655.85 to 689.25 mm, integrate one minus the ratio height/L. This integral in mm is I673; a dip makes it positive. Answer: 0.67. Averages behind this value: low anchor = 45.2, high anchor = 44.8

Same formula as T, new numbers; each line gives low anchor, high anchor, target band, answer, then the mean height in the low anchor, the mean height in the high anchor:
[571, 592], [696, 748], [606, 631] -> 0.3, 45.6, 44.8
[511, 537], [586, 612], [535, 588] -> -0.4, 46.4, 44.9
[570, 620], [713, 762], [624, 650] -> 0.5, 45.2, 44.9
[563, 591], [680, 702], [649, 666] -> 0.3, 45.7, 44.8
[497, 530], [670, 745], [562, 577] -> 0.0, 46.5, 44.6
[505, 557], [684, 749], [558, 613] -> 0.7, 46.3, 44.8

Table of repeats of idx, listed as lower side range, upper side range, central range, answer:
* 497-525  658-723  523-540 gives -0.06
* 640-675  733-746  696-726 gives -0.25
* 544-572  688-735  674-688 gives 0.41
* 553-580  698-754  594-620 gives 0.48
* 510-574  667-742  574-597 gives 0.18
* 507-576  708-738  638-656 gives 0.38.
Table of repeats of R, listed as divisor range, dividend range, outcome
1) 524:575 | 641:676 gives 0.96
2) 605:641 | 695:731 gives 1.01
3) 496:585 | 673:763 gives 0.97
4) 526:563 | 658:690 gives 0.95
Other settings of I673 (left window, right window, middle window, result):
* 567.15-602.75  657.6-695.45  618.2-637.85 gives 0.22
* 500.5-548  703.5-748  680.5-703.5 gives 0.07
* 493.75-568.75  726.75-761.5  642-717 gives 1.48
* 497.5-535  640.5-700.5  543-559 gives 0.01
